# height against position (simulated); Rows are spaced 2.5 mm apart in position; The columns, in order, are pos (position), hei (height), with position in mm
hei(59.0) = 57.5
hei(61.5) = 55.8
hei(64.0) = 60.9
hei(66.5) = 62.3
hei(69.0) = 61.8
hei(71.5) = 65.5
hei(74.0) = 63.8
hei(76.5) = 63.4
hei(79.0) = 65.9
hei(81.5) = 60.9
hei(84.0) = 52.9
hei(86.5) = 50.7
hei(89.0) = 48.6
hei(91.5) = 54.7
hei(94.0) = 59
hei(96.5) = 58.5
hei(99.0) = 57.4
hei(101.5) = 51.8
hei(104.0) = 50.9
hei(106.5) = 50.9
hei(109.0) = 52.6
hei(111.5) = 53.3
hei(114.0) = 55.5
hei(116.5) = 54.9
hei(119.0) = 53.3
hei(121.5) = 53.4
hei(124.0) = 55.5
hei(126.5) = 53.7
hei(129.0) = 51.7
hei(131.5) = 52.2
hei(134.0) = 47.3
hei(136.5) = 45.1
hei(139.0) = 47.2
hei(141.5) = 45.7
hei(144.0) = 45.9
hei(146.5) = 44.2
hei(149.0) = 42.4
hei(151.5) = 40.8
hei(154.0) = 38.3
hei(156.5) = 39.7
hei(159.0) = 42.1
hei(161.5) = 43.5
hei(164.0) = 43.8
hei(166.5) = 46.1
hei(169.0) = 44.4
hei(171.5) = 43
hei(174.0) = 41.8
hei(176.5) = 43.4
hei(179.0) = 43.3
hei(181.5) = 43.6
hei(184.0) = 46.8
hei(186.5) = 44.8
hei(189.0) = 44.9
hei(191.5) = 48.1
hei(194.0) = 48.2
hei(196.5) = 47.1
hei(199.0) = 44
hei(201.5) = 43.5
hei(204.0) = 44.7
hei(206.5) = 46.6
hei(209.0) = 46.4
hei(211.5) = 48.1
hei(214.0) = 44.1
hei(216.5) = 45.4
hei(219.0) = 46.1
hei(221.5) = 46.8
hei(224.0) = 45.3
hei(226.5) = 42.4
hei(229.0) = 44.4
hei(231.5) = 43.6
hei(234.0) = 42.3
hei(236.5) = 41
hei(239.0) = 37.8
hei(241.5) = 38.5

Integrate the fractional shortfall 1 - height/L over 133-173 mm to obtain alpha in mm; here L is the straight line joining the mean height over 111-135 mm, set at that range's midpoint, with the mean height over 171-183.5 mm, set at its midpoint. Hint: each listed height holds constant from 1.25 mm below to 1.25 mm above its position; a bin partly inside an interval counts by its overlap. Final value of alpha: 3.3 mm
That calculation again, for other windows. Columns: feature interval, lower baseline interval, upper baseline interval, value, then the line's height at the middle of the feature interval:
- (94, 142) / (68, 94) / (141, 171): -1.4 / 51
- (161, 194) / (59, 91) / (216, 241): 2.7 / 48.6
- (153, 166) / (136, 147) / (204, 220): 1.1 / 45.8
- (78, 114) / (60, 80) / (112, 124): 2.0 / 58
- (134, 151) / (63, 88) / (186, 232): 2.6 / 53.1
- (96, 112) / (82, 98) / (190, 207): 0.0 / 53.3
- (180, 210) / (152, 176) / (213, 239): -1.8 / 43.2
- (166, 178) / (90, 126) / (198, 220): 1.3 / 48.7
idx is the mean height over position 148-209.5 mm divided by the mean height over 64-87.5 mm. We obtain 0.7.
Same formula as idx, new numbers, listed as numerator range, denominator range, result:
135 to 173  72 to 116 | 0.78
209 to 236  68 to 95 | 0.76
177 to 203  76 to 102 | 0.80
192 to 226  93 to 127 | 0.84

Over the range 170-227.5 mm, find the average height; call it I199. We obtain 45.2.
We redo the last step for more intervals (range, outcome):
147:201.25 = 43.8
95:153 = 50.6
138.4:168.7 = 43.3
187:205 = 45.8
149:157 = 40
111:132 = 53.8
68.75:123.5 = 56.2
